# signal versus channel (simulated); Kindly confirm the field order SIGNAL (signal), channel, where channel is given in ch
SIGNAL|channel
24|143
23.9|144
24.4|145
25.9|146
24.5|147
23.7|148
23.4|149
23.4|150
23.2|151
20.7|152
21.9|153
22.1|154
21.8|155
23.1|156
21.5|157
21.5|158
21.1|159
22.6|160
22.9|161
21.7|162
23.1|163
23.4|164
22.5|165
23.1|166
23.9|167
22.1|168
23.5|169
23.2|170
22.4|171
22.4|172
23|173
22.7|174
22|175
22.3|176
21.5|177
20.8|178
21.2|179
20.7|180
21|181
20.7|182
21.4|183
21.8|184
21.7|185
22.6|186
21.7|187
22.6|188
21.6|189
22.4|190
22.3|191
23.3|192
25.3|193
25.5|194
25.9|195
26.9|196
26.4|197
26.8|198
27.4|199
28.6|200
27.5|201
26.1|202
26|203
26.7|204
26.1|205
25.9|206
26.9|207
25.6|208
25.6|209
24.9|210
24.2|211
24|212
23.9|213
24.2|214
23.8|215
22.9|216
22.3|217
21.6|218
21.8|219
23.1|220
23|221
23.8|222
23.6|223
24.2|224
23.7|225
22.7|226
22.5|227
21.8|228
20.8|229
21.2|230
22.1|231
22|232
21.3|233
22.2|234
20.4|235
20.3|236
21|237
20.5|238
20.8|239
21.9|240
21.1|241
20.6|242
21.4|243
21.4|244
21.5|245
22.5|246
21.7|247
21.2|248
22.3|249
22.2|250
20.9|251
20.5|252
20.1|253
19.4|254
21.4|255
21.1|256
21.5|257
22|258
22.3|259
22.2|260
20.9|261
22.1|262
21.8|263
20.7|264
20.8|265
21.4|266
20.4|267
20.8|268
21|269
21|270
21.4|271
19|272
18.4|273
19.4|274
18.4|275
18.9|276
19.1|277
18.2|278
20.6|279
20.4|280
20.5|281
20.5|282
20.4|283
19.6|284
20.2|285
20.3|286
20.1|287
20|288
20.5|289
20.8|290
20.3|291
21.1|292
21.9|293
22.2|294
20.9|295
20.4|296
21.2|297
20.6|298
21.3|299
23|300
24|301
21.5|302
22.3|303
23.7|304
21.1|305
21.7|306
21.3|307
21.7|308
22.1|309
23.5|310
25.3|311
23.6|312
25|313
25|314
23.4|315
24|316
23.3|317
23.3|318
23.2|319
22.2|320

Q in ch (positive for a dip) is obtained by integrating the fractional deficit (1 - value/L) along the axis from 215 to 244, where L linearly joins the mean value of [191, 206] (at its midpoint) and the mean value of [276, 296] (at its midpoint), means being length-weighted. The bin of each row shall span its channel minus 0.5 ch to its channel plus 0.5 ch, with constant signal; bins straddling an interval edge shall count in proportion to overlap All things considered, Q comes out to 2.58 ch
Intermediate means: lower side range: 26.2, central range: 22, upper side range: 20.4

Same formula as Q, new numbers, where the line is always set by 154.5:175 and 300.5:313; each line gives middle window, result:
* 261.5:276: 1.5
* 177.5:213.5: -2.6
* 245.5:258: 0.8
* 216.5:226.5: -0.2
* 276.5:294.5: 1.9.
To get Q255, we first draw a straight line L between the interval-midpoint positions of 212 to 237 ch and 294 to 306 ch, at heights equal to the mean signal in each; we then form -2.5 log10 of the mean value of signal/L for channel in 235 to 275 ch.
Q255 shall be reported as 0.060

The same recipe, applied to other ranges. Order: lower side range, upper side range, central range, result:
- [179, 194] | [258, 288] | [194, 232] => -0.13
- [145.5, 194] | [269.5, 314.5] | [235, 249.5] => 0.02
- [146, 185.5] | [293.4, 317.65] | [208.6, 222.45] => -0.05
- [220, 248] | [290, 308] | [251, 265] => 0.03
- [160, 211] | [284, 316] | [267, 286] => 0.12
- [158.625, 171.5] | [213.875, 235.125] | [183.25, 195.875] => -0.02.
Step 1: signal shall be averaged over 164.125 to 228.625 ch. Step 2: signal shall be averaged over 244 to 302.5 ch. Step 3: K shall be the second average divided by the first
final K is 0.88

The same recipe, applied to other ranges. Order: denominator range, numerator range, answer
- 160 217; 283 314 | 0.92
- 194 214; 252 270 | 0.81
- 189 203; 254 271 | 0.83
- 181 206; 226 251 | 0.88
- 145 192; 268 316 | 0.95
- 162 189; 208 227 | 1.06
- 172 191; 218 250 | 1.00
